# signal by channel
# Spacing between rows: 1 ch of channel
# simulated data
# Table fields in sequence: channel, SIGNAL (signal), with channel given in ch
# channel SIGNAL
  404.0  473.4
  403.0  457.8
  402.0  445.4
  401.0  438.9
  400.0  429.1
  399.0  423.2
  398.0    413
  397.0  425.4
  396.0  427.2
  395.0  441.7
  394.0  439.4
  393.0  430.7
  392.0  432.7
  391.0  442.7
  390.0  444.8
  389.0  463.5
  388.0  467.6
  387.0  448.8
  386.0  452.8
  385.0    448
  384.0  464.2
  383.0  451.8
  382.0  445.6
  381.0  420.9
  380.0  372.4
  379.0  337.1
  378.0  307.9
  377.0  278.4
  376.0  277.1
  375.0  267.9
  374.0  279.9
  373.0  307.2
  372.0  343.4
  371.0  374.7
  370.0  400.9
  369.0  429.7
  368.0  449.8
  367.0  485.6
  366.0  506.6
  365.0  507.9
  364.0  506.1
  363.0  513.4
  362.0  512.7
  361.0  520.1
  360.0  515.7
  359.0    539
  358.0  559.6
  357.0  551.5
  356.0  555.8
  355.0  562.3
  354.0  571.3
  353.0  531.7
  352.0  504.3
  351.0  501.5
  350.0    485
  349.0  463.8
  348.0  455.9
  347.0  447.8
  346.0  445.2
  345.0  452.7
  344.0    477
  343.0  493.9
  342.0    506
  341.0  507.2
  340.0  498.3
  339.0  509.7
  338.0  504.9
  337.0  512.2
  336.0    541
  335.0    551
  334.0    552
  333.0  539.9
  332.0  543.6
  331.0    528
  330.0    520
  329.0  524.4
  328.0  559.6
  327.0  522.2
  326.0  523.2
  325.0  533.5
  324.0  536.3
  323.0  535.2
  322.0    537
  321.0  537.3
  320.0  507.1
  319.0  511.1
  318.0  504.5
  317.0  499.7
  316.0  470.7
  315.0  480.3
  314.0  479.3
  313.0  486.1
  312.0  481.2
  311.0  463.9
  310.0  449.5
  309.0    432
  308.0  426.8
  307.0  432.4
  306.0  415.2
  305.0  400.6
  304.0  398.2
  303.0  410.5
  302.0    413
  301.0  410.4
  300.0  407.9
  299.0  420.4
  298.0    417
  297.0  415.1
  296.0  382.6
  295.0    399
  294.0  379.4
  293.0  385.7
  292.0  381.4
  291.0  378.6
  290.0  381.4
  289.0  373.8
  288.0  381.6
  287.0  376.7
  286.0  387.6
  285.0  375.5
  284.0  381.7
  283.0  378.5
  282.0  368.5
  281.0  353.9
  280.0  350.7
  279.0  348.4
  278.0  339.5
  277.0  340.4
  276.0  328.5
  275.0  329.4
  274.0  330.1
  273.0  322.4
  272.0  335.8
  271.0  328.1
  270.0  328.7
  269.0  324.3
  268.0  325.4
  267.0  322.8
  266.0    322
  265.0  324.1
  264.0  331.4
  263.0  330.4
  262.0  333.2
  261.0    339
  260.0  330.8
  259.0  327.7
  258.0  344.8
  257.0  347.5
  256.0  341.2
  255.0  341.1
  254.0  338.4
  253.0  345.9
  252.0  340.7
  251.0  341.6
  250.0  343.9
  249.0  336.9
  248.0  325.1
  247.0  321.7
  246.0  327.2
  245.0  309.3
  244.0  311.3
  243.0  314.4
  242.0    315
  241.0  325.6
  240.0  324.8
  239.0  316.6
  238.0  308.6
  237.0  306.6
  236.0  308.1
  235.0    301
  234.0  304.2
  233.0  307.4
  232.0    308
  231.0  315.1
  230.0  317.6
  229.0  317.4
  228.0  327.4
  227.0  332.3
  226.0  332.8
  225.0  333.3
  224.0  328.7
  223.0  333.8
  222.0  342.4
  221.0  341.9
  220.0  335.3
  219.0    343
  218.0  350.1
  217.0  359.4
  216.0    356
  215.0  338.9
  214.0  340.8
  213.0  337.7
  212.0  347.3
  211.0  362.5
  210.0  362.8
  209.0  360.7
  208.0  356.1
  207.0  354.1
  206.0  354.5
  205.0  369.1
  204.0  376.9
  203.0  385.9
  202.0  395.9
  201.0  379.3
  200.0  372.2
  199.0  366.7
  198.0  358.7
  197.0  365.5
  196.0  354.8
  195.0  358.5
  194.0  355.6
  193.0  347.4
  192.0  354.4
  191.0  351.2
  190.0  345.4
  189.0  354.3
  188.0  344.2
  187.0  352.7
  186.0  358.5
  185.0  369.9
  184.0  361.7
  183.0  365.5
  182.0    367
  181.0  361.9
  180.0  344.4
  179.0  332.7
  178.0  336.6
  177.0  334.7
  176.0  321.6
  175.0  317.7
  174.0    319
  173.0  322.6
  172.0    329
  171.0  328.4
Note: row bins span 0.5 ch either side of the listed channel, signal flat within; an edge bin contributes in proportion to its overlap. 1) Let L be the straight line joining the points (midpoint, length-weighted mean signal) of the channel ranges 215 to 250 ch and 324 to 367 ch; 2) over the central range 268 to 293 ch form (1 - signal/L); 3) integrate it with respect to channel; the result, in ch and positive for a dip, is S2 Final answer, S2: 3.15 ch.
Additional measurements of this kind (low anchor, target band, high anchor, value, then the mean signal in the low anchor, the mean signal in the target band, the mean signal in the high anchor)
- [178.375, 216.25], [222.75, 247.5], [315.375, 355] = 5.1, 358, 318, 512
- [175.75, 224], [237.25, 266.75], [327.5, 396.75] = 4.6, 354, 329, 465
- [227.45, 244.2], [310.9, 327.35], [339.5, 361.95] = -1.9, 314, 507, 507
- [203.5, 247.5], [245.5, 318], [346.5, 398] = 0.4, 333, 375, 446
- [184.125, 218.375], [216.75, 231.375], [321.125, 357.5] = 1.9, 359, 334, 516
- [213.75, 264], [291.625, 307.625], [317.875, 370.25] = 1.1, 329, 405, 512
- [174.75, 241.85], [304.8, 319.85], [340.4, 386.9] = -1.7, 344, 464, 452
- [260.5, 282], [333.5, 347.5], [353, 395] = -3.2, 334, 500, 442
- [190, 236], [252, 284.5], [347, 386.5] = 3.7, 346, 339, 448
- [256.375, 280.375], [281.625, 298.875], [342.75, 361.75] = -0.3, 333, 386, 507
